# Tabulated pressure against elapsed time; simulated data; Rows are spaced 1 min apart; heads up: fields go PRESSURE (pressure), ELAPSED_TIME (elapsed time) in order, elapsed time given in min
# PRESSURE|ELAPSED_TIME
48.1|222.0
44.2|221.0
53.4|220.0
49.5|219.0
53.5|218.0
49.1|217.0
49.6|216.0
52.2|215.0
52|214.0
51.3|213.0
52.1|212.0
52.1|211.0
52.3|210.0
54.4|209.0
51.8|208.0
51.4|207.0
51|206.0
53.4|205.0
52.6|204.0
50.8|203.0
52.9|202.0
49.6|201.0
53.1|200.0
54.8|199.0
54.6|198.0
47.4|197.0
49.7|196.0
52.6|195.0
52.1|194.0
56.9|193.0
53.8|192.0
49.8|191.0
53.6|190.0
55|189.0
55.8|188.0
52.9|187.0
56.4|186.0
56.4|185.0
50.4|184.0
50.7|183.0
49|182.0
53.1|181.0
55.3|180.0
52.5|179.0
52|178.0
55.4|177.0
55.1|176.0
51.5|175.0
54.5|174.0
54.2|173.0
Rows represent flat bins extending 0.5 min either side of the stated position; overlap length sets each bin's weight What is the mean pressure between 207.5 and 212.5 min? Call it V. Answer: 52.5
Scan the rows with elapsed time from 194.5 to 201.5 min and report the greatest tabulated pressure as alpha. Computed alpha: 54.8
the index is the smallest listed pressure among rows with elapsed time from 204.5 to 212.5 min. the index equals 51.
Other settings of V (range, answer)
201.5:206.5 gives 52.1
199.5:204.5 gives 51.8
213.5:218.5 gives 51.3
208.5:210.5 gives 53.3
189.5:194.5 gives 53.2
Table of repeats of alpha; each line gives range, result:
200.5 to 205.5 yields 53.4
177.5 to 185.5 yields 56.4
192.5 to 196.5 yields 56.9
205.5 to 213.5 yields 54.4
